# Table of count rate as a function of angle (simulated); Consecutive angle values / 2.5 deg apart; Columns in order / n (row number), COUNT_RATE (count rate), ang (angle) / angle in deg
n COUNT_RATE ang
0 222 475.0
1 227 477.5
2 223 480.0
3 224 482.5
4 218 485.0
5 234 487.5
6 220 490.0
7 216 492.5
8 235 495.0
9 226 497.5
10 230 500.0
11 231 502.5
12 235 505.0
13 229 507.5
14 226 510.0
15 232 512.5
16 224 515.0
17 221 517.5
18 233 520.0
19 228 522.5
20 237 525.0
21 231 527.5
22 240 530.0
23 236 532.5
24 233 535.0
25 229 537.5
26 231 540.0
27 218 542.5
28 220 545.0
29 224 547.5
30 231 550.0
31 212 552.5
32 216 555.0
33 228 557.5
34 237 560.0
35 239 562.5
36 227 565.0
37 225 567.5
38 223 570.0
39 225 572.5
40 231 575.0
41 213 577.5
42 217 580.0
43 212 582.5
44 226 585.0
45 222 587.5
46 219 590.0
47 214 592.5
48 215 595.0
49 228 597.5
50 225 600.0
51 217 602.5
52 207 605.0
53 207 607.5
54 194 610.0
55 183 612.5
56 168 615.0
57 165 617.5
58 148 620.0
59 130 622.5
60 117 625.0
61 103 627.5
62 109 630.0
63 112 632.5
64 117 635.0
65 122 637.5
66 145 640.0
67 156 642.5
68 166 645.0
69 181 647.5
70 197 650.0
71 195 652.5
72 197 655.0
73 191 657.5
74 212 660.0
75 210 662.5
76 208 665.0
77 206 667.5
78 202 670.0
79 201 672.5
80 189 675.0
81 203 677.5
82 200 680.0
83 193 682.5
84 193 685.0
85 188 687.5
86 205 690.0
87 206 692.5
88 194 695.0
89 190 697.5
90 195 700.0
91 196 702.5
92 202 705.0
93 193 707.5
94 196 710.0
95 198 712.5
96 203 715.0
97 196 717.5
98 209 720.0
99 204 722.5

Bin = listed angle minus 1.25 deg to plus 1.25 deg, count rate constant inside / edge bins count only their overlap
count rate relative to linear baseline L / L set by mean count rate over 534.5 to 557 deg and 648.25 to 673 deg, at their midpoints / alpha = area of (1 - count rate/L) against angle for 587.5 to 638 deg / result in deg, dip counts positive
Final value 9.4 deg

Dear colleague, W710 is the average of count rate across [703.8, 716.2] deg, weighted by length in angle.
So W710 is 198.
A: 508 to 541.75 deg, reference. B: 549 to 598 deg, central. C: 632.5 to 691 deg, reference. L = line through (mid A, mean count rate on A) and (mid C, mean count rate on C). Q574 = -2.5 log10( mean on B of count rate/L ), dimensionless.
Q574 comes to -0.04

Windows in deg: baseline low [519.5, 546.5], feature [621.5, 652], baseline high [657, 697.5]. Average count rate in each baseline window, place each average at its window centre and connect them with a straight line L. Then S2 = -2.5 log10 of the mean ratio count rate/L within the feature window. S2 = 0.435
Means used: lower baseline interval 230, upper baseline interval 200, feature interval 139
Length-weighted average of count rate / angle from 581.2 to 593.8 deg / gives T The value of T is 219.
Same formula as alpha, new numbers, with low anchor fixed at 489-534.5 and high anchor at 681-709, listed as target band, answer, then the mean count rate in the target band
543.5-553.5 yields 0.04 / 222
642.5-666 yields 1.19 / 193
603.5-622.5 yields 2.91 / 179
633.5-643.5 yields 3.51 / 134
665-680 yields -0.06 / 201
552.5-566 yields -0.43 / 228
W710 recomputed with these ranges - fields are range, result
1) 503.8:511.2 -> 230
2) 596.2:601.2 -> 226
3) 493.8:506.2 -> 231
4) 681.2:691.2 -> 195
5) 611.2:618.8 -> 172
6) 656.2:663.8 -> 204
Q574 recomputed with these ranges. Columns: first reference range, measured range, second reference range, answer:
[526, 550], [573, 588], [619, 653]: -0.154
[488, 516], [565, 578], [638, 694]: -0.058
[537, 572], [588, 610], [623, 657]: -0.164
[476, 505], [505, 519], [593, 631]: -0.049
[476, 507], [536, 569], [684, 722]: -0.038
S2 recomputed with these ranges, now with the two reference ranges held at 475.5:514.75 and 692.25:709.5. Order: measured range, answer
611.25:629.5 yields 0.41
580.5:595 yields -0.03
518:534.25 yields -0.05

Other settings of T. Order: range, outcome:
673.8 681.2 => 197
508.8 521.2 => 227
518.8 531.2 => 234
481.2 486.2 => 221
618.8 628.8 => 124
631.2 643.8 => 130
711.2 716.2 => 200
